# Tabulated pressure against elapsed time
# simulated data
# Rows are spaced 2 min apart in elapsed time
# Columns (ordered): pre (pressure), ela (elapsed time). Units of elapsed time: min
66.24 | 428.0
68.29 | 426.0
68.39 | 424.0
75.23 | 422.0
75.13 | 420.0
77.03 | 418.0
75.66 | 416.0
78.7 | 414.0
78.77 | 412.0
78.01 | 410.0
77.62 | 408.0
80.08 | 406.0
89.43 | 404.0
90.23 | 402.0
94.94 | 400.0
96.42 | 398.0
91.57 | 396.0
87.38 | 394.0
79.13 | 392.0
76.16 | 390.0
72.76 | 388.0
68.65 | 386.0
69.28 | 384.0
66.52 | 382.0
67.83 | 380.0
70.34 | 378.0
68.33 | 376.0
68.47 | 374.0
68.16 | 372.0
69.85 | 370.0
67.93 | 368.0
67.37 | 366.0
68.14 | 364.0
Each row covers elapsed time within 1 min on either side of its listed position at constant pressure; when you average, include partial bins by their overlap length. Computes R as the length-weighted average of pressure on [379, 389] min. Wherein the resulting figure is 69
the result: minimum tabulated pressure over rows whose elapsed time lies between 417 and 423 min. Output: 75.13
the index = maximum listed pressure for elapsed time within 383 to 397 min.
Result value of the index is 91.57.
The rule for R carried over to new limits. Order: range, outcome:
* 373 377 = 68.4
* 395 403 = 93.3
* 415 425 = 74.3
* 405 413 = 78.6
